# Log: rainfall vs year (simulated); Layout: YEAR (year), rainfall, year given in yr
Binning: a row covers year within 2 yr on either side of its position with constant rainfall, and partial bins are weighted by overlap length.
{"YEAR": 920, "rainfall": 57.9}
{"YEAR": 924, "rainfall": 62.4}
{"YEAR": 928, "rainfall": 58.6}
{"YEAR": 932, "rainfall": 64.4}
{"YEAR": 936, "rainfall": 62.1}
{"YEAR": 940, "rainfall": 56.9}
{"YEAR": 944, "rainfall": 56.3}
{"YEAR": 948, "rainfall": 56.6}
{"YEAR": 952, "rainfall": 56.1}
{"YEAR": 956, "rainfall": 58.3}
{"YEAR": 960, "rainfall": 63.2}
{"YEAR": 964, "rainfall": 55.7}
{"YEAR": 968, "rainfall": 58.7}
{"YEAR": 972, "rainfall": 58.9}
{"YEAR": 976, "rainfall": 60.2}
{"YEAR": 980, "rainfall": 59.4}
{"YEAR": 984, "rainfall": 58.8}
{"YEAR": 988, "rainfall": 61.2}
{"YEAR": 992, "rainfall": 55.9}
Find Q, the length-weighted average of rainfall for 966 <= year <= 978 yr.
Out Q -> 59.3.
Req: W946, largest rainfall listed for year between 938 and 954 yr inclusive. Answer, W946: 56.9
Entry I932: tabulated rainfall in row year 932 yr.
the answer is 64.4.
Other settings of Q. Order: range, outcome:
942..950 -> 56.5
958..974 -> 59.1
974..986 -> 59.5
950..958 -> 57.2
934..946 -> 58.4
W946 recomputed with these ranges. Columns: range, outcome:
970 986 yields 60.2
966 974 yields 58.9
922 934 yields 64.4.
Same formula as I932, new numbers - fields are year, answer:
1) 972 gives 58.9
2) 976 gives 60.2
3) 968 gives 58.7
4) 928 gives 58.6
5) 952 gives 56.1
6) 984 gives 58.8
